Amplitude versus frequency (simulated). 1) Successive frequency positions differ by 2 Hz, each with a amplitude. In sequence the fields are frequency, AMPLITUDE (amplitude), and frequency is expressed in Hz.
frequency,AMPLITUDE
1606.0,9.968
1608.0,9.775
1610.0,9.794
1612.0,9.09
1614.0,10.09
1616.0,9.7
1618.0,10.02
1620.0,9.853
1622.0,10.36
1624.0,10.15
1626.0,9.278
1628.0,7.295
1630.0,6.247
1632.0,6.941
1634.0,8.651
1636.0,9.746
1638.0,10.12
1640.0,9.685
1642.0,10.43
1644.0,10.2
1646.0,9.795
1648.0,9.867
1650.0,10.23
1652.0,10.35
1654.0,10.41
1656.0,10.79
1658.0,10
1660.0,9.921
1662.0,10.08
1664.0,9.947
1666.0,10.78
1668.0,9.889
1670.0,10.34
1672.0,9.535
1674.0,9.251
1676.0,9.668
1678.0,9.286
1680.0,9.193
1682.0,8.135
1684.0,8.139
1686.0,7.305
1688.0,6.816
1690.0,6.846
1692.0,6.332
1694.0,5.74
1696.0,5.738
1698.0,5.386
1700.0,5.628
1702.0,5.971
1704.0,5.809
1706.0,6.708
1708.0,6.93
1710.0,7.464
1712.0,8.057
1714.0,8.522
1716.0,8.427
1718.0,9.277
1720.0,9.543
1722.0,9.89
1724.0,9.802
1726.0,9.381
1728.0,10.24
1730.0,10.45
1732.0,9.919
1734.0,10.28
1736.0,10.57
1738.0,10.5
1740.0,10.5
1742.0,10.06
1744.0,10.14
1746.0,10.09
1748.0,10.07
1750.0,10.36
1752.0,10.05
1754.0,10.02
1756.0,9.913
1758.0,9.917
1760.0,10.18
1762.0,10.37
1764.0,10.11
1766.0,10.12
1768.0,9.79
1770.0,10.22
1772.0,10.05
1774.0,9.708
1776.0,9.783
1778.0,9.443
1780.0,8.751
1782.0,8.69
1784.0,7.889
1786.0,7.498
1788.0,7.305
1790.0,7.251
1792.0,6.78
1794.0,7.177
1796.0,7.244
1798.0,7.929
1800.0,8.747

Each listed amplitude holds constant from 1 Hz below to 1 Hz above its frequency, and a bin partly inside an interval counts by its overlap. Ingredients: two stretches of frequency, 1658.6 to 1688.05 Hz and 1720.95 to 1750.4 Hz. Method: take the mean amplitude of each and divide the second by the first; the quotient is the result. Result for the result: 1.1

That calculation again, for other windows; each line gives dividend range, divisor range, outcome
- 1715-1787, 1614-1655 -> 1.03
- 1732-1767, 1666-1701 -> 1.29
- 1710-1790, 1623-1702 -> 1.09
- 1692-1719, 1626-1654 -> 0.74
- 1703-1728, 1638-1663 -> 0.83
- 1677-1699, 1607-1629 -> 0.75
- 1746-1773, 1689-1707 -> 1.68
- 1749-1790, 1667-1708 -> 1.25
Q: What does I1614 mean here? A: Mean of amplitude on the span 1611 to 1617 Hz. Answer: 9.63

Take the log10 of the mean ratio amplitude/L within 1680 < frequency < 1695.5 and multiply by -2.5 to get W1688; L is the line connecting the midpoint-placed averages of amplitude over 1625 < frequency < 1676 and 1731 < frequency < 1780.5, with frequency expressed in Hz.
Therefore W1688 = 0.34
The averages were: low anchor 9.59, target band 7.14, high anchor 10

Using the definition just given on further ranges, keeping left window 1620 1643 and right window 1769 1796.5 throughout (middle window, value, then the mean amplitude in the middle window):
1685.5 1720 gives 0.25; 6.95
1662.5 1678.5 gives -0.11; 9.86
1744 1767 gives -0.18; 10.1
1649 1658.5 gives -0.16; 10.4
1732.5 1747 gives -0.19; 10.3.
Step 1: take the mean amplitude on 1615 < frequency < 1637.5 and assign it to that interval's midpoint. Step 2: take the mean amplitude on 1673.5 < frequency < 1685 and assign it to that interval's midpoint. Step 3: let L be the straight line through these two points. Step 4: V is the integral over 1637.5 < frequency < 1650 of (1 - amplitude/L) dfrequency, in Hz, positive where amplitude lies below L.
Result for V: -1.51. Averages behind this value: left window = 8.96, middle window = 10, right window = 8.93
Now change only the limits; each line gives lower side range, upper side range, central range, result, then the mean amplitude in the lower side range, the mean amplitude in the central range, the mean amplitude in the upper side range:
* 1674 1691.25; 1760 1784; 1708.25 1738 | -1.69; 8.21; 9.39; 9.67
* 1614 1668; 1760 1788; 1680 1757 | 7.48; 9.66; 8.56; 9.37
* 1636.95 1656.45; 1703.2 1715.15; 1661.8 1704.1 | 2.88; 10.2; 8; 7.29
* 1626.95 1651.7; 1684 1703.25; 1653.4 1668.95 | -4.35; 9.14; 10.2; 6.29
